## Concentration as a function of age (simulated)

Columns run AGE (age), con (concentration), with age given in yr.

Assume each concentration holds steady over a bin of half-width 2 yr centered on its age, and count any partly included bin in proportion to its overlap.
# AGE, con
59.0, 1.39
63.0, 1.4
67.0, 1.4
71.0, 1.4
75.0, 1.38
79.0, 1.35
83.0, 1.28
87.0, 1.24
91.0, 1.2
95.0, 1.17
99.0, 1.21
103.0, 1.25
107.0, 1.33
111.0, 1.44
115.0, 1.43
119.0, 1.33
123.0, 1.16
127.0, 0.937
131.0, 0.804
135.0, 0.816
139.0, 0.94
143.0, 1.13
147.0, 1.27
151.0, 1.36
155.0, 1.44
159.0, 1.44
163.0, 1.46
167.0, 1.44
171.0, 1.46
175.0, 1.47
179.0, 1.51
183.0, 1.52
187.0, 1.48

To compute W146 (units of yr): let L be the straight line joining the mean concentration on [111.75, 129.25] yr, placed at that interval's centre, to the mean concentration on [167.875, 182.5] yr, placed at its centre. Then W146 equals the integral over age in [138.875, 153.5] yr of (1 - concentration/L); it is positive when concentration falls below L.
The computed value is 1.4 yr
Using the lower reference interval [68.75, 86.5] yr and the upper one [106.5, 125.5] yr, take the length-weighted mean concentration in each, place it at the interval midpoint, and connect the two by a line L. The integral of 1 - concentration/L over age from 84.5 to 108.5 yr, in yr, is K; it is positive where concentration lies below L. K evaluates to 1.9 yr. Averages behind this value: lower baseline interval 1.34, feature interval 1.23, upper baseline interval 1.33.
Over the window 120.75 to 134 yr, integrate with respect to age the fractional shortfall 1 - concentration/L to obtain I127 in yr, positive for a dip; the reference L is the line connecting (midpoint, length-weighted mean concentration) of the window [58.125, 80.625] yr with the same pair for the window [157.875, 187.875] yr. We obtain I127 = 4.4 yr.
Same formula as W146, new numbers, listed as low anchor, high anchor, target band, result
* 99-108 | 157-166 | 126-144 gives 6.0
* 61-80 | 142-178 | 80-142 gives 9.8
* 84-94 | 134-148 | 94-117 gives -3.0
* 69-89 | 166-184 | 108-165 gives 8.3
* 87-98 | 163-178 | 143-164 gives 0.6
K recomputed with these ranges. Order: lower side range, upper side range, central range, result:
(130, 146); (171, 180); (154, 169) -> -1.9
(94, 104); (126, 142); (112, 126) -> -3.6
